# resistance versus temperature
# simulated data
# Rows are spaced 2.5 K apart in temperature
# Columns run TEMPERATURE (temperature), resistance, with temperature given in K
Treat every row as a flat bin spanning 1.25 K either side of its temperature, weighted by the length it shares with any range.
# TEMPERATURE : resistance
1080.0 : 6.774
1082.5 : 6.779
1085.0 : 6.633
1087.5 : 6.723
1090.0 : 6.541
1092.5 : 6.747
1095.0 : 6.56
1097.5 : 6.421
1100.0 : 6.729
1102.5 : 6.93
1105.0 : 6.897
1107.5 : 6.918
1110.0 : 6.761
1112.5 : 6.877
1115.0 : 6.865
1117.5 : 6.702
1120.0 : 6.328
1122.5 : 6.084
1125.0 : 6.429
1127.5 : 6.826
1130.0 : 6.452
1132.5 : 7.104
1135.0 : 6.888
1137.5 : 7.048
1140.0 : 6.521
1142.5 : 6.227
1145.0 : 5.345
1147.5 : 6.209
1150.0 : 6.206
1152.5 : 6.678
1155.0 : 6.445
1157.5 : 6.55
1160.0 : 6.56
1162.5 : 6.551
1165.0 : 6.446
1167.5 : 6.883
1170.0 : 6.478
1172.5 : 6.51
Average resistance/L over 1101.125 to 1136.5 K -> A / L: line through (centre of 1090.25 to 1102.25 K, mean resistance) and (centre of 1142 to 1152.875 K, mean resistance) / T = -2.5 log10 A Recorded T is -0.05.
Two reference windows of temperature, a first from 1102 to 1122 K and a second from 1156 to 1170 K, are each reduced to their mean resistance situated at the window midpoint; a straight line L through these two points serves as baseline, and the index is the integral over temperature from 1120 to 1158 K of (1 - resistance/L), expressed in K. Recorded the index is 1.16 K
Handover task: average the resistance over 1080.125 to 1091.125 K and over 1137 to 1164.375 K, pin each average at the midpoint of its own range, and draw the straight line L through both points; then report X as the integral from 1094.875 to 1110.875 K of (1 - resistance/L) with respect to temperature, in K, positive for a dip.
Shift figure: -0.4 K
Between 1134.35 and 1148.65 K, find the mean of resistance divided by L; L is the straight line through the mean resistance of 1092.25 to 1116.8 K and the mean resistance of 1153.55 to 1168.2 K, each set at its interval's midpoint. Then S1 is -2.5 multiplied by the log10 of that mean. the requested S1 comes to 0.05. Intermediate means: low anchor 6.77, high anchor 6.56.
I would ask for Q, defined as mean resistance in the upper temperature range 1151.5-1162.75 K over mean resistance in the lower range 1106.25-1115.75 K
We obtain 0.96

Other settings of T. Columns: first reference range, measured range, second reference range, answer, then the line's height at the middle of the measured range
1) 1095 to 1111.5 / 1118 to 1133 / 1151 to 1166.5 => 0.03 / 6.67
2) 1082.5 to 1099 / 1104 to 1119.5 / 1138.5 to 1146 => -0.07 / 6.4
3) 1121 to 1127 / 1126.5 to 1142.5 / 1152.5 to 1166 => -0.06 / 6.39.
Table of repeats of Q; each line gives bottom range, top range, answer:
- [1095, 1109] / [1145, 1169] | 0.95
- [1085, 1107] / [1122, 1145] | 0.98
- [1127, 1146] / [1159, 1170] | 1.01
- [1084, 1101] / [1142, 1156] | 0.93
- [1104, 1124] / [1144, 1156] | 0.93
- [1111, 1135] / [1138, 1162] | 0.95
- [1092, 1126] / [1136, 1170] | 0.97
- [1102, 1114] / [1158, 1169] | 0.96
